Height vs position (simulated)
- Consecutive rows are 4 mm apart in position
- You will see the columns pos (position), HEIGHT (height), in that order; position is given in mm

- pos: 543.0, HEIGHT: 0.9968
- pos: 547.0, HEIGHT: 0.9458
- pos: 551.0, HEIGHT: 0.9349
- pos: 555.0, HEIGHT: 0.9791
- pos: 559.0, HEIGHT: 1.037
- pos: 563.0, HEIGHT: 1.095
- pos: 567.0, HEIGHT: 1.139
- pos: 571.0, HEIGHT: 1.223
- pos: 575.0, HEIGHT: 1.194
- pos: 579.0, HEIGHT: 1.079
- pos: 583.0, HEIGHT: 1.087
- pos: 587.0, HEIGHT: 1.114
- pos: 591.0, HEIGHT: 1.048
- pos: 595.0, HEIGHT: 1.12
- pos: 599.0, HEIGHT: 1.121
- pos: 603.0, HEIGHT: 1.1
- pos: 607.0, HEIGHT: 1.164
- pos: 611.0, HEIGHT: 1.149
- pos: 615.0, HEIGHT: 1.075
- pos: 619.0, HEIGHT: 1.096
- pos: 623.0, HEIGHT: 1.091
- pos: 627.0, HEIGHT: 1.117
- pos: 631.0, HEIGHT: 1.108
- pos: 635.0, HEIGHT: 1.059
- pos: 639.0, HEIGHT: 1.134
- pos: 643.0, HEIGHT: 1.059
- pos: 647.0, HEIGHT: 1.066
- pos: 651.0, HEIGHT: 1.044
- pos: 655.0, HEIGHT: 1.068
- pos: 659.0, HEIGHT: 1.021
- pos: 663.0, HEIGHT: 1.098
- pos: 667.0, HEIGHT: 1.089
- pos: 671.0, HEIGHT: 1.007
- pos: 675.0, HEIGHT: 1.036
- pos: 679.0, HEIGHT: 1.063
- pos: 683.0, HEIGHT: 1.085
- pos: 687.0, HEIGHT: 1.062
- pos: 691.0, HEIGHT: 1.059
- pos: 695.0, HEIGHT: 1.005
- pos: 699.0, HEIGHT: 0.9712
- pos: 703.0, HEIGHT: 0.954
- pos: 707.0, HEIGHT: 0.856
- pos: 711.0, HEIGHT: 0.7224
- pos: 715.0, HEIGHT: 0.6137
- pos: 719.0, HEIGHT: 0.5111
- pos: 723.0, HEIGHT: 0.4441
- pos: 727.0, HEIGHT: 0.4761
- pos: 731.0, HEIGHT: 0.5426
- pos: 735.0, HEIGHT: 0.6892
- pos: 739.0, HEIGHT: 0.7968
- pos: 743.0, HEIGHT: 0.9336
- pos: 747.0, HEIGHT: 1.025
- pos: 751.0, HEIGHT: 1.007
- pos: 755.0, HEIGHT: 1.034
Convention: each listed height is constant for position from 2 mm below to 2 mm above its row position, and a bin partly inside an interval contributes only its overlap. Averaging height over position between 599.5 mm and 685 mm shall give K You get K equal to 1.08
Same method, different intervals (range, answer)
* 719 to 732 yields 0.487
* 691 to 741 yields 0.729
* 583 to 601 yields 1.1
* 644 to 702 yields 1.05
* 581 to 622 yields 1.11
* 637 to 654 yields 1.08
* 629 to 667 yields 1.07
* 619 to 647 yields 1.09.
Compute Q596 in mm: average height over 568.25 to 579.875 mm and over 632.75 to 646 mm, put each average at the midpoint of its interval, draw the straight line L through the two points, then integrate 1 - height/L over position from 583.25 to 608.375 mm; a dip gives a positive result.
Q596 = 0.7 mm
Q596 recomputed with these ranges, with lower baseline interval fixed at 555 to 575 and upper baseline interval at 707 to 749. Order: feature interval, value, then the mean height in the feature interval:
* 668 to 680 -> -3.1 mm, 1.04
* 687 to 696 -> -3.0 mm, 1.04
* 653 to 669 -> -3.9 mm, 1.07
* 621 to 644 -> -3.9 mm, 1.1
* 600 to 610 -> -1.2 mm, 1.13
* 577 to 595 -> -0.4 mm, 1.09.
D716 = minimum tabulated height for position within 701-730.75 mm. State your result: 0.4441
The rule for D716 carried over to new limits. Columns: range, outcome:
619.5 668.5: 1.021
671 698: 1.005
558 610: 1.037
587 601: 1.048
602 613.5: 1.1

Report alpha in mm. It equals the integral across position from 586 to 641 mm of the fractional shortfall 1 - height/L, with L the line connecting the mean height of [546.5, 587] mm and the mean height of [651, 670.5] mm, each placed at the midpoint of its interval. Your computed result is -1.9 mm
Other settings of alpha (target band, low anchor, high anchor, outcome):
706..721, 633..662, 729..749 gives 3.62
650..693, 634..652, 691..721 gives -4.49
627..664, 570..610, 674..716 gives -1.47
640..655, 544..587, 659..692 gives 0.00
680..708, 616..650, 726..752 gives -2.80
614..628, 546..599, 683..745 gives -1.65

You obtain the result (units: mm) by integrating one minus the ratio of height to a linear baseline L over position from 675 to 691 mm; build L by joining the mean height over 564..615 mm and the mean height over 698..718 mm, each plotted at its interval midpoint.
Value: -3.6 mm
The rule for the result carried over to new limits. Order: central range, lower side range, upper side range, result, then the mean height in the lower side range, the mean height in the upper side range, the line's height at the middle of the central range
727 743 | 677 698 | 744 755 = 5.3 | 1.05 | 1.01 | 1.02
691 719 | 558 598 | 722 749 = -1.8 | 1.12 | 0.711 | 0.789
